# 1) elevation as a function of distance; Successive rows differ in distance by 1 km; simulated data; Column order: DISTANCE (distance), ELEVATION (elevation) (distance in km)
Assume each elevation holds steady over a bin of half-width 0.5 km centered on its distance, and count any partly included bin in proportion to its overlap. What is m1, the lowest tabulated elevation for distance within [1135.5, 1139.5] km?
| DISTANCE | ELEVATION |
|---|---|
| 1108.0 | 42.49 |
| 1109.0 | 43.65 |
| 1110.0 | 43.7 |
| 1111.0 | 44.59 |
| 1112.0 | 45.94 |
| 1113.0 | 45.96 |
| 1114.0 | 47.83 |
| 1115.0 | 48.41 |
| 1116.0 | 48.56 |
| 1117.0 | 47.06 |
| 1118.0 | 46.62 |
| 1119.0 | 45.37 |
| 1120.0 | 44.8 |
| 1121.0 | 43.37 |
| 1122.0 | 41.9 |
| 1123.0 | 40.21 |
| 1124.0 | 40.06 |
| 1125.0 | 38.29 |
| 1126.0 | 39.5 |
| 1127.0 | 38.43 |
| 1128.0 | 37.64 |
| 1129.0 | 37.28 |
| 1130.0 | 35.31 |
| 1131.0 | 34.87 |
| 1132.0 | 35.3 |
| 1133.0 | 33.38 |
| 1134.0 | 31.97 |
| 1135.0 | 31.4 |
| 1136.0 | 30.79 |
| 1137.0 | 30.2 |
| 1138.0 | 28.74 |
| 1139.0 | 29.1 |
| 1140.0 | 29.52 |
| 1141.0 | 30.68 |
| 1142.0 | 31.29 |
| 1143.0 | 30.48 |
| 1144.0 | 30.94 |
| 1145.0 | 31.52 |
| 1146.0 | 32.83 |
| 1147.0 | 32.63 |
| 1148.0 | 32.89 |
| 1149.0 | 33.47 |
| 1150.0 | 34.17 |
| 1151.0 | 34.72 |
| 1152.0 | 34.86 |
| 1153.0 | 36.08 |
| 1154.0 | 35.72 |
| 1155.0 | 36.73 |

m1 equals 28.74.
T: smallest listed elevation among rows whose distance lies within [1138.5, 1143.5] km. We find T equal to 29.1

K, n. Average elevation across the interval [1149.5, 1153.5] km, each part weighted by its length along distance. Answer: 35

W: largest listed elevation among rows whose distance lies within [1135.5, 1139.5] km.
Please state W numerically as 30.79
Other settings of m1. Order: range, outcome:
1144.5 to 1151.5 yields 31.52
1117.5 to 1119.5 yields 45.37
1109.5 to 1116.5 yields 43.7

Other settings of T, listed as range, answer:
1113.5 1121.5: 43.37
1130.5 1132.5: 34.87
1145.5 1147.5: 32.63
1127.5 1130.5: 35.31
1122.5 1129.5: 37.28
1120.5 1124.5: 40.06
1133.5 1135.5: 31.4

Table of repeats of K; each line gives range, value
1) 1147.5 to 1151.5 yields 33.8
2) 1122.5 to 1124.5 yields 40.1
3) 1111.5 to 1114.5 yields 46.6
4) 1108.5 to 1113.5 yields 44.8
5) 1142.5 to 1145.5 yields 31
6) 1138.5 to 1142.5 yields 30.1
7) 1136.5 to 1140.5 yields 29.4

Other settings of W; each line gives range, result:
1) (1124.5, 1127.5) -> 39.5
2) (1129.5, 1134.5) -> 35.31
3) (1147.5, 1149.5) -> 33.47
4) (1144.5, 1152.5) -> 34.86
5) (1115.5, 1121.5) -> 48.56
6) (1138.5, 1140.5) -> 29.52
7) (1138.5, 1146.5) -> 32.83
